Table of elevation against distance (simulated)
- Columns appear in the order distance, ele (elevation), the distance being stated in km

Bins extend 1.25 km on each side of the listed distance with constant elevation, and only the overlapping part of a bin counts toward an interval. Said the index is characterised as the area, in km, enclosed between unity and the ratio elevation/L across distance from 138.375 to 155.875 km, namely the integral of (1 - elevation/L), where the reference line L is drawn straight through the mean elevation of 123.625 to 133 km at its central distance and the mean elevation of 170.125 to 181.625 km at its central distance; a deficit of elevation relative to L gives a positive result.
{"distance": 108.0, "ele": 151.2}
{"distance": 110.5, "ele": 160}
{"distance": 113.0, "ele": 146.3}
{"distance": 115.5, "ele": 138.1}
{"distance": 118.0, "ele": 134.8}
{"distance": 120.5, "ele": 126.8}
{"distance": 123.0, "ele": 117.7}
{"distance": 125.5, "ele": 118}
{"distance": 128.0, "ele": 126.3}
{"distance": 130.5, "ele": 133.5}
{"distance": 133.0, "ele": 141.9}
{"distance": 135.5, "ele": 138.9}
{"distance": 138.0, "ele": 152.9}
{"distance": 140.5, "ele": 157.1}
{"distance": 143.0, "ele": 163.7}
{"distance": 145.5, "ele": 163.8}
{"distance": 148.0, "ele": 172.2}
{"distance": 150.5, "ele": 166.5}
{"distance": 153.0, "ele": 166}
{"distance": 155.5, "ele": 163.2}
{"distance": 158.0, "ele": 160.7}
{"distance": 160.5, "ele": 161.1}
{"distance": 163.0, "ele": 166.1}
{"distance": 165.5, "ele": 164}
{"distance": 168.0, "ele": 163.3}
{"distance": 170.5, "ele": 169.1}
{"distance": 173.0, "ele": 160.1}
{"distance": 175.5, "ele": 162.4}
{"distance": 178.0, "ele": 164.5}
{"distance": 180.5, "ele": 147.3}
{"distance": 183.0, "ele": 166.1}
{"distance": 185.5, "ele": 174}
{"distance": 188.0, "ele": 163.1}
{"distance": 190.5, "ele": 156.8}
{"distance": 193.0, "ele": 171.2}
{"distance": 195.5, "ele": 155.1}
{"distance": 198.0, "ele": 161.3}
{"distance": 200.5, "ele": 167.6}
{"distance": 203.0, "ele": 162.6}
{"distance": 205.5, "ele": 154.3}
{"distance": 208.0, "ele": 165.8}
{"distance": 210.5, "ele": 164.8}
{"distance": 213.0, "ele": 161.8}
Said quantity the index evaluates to -3.0 km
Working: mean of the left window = 128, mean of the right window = 160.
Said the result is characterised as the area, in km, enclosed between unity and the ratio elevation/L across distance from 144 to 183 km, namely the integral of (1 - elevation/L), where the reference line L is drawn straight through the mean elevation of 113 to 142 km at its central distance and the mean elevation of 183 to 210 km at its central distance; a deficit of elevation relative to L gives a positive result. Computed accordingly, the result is -3.50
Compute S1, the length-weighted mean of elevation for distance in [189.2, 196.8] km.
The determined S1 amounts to 161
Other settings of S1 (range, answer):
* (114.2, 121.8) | 133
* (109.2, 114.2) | 153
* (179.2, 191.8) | 162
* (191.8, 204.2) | 164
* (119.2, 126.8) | 121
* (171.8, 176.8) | 161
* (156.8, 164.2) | 163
